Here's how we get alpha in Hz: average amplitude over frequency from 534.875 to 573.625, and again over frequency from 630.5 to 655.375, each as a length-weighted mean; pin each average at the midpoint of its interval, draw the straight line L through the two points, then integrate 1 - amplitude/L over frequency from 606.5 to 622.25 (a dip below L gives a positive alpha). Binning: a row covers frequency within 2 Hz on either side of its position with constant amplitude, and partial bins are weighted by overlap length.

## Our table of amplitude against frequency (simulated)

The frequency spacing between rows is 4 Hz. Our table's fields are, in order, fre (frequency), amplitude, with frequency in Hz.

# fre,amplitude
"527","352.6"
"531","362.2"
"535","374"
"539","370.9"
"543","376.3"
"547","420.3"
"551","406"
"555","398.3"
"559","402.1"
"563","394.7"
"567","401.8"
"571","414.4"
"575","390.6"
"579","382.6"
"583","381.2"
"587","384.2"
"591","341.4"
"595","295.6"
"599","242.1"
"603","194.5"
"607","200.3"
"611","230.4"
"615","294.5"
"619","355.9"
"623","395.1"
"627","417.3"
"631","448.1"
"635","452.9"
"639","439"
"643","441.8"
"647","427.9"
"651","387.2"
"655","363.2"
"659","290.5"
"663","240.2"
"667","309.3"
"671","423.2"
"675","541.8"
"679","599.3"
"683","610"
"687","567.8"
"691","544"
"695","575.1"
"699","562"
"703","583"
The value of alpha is 4.9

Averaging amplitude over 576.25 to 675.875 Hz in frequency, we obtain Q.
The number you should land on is 353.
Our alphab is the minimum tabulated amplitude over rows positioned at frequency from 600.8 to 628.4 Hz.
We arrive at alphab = 194.5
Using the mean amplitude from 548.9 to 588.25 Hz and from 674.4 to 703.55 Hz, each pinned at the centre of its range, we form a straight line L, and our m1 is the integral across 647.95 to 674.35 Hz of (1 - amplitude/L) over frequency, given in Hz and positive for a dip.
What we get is 9.1 Hz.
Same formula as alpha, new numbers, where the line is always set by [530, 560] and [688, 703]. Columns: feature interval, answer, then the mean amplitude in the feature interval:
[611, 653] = 8.0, 398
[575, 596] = 3.5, 363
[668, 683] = 0.6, 519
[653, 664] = 4.6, 303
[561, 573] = 0.3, 404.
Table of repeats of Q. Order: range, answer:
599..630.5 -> 302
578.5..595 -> 362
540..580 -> 398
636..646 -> 440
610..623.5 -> 317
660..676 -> 363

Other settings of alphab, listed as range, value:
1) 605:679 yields 200.3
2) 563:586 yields 381.2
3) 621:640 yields 395.1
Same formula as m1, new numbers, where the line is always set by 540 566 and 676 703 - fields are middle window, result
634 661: 6.3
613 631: 4.2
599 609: 5.6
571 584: 1.2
